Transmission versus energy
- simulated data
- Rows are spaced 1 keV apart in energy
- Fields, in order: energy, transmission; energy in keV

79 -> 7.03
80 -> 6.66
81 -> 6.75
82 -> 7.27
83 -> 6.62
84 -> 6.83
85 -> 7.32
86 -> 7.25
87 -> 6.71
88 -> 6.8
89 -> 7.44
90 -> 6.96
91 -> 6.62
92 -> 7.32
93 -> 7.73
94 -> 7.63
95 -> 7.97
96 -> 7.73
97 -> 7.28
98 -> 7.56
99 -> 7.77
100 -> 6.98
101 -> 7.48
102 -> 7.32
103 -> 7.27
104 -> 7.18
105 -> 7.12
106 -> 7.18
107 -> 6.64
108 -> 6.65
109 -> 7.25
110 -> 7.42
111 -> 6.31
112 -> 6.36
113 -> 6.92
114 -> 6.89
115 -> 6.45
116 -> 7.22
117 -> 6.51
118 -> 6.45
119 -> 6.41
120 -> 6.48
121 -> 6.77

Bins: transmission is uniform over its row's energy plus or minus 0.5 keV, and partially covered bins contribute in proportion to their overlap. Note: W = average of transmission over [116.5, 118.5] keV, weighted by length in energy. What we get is 6.48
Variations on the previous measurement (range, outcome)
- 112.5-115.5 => 6.75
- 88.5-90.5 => 7.2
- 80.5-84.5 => 6.87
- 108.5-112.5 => 6.83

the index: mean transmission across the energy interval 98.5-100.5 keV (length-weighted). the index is 7.38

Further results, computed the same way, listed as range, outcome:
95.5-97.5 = 7.51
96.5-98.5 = 7.42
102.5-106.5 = 7.19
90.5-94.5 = 7.33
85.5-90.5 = 7.03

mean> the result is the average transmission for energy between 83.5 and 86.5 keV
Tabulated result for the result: 7.13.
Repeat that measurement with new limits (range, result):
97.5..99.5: 7.66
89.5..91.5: 6.79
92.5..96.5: 7.76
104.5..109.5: 6.97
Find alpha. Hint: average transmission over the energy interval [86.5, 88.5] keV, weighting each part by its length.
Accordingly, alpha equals 6.75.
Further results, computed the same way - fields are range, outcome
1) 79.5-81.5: 6.71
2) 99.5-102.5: 7.26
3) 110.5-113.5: 6.53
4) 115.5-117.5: 6.87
